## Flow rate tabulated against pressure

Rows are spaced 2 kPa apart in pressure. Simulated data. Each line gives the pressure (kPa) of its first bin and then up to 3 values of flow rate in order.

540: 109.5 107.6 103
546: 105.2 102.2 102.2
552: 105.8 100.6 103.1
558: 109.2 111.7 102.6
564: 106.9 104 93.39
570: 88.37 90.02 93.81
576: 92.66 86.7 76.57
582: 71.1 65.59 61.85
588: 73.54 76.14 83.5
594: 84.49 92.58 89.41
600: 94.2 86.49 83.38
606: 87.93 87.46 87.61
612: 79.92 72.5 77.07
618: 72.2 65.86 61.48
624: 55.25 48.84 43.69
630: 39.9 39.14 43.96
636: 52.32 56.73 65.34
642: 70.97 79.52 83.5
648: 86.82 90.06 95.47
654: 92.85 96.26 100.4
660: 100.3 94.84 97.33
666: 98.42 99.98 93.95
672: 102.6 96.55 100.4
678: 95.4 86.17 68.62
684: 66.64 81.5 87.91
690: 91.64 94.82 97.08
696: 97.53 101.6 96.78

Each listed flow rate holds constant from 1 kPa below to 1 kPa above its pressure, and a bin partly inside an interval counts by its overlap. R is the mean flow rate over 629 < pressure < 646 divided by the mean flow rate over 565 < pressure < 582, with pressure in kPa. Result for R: 0.6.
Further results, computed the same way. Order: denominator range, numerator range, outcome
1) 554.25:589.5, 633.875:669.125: 0.94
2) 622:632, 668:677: 2.07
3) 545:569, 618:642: 0.52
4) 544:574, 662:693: 0.90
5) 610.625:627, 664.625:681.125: 1.44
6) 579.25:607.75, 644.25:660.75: 1.15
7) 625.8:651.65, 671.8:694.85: 1.41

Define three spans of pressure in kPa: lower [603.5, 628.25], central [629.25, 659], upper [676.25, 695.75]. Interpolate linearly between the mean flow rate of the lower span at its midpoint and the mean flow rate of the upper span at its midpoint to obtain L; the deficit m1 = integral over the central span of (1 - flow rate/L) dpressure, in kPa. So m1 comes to 1.9 kPa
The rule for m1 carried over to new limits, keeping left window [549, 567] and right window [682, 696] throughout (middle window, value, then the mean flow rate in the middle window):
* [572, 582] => 1.6 kPa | 86.1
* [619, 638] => 8.9 kPa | 50.4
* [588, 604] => 2.2 kPa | 85.7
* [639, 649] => 1.7 kPa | 77.2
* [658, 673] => -1.5 kPa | 98.3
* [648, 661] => -0.6 kPa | 95.2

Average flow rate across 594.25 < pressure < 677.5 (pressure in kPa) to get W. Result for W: 79.7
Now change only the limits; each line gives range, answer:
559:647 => 76.8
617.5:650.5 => 61.5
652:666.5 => 97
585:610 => 83.6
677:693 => 84.1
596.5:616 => 85.2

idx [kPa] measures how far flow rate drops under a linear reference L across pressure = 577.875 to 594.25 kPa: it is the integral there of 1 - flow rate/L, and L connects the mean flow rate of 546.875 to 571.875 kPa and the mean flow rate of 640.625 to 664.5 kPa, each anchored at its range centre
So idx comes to 4.0 kPa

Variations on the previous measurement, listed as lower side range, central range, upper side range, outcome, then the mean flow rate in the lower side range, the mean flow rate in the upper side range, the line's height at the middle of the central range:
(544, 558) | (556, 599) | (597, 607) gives 3.25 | 104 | 88.3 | 95.6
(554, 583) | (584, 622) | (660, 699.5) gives 5.79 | 95.2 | 92.5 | 94.4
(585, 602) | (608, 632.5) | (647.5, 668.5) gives 6.72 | 82.2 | 95.8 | 87.9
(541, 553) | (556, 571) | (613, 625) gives -1.00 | 104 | 67.4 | 95.9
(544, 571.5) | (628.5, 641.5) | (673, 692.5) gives 5.96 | 102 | 86.8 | 92.8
